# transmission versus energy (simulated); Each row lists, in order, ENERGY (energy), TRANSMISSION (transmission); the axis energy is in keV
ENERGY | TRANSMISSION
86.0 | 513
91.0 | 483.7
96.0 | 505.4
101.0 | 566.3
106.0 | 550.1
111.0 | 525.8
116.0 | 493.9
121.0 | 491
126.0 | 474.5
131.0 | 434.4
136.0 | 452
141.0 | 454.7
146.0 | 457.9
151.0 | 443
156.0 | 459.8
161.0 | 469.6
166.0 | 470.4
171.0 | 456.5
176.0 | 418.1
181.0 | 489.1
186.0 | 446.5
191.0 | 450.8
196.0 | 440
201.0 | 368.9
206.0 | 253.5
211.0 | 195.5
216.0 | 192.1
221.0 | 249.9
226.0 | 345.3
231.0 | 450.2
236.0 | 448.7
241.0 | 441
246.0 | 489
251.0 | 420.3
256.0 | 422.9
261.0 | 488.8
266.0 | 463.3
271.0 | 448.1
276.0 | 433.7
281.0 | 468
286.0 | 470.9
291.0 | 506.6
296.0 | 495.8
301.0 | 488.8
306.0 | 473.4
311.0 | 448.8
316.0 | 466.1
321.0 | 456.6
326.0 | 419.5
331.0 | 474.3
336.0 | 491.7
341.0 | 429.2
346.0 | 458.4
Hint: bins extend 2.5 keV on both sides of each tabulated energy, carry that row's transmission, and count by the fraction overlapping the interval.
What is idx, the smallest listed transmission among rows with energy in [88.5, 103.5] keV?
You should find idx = 483.7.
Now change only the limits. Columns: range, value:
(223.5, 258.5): 345.3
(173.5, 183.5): 418.1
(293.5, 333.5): 419.5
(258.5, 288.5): 433.7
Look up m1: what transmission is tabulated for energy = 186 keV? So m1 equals 446.5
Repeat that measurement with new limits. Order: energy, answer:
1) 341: 429.2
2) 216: 192.1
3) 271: 448.1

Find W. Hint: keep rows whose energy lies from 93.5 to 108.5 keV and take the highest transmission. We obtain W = 566.3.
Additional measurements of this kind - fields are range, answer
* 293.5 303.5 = 495.8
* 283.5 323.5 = 506.6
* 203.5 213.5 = 253.5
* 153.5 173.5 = 470.4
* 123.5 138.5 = 474.5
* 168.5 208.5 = 489.1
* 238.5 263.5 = 489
